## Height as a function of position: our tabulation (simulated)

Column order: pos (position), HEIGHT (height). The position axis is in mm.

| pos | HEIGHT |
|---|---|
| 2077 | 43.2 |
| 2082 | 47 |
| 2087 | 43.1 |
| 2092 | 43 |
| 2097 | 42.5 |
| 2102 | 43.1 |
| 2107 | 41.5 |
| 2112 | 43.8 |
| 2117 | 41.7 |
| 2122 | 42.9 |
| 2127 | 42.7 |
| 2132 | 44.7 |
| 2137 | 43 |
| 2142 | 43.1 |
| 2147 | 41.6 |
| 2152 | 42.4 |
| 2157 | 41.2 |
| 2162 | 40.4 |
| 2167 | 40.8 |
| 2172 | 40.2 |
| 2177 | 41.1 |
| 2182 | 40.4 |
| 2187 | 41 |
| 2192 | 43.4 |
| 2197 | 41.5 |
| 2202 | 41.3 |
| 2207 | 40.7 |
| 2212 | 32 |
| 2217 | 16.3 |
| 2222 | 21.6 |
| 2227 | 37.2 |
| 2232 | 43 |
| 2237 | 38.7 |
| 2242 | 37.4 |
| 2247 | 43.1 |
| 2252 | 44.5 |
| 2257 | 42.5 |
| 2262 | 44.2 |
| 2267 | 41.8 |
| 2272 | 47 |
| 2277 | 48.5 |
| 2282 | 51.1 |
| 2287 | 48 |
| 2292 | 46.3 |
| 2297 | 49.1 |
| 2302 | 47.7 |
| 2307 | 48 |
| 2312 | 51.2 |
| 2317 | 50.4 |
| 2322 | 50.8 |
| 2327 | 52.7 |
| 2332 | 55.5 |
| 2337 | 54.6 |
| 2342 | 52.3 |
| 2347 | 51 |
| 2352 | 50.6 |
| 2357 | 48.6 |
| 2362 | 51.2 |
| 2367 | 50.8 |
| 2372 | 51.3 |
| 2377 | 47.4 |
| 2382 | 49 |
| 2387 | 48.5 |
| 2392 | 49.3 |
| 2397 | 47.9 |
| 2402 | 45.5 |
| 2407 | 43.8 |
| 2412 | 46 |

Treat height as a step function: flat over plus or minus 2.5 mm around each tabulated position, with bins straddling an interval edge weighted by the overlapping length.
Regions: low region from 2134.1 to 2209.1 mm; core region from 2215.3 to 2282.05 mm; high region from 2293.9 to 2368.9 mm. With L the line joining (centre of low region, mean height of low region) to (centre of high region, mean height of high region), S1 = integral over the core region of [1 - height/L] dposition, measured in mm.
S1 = 9.51 mm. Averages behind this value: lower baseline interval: 41.5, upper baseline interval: 50.9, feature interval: 39.6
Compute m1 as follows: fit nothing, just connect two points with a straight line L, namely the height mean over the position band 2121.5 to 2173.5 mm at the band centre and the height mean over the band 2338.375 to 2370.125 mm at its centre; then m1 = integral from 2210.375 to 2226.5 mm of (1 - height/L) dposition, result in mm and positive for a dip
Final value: 7.4 mm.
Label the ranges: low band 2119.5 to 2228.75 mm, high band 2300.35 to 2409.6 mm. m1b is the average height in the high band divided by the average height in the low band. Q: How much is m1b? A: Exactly 1.28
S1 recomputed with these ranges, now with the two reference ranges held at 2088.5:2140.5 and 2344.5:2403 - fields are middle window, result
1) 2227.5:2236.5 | 1.00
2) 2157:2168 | 0.84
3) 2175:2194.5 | 1.38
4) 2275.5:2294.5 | -0.54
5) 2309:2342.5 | -2.98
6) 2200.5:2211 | 1.27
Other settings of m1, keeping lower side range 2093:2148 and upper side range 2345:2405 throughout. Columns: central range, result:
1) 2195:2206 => 0.9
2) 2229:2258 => 2.8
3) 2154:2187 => 2.5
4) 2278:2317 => -1.3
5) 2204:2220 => 5.4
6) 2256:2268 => 0.9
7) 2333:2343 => -1.2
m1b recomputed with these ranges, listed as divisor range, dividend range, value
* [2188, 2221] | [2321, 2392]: 1.44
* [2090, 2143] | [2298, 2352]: 1.20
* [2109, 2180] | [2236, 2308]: 1.08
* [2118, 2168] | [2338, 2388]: 1.19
